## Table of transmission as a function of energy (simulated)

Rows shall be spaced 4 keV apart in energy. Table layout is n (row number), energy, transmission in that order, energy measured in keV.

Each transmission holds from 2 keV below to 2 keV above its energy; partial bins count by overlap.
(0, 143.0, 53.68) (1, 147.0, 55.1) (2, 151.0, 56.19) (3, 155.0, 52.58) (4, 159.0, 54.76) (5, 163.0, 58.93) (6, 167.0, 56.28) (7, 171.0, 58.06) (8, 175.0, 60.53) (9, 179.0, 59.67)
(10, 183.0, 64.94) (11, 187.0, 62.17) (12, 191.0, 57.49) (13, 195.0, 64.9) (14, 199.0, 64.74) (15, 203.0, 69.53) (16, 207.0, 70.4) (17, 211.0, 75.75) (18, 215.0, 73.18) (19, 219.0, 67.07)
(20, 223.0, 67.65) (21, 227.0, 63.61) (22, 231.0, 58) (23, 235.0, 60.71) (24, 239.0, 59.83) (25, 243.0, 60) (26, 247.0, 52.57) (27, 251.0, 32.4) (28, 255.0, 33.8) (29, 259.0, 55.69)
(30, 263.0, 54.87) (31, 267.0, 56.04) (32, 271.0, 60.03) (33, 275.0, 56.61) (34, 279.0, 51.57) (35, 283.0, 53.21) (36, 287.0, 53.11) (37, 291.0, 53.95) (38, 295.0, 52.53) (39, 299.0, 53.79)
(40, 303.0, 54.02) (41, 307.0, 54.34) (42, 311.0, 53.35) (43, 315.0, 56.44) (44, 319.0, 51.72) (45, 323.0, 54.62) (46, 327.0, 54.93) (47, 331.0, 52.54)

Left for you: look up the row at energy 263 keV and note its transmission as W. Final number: 54.87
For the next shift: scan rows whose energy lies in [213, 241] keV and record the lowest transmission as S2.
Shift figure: 58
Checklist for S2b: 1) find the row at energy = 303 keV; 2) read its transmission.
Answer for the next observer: 54.02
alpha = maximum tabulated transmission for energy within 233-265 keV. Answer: 60.71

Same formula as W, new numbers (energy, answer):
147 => 55.1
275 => 56.61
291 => 53.95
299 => 53.79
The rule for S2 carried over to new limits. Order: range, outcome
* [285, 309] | 52.53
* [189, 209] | 57.49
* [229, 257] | 32.4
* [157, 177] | 54.76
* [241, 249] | 52.57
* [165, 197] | 56.28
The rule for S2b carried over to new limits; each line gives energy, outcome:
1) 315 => 56.44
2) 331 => 52.54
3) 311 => 53.35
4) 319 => 51.72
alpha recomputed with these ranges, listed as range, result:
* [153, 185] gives 64.94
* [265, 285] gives 60.03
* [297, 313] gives 54.34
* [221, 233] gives 67.65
